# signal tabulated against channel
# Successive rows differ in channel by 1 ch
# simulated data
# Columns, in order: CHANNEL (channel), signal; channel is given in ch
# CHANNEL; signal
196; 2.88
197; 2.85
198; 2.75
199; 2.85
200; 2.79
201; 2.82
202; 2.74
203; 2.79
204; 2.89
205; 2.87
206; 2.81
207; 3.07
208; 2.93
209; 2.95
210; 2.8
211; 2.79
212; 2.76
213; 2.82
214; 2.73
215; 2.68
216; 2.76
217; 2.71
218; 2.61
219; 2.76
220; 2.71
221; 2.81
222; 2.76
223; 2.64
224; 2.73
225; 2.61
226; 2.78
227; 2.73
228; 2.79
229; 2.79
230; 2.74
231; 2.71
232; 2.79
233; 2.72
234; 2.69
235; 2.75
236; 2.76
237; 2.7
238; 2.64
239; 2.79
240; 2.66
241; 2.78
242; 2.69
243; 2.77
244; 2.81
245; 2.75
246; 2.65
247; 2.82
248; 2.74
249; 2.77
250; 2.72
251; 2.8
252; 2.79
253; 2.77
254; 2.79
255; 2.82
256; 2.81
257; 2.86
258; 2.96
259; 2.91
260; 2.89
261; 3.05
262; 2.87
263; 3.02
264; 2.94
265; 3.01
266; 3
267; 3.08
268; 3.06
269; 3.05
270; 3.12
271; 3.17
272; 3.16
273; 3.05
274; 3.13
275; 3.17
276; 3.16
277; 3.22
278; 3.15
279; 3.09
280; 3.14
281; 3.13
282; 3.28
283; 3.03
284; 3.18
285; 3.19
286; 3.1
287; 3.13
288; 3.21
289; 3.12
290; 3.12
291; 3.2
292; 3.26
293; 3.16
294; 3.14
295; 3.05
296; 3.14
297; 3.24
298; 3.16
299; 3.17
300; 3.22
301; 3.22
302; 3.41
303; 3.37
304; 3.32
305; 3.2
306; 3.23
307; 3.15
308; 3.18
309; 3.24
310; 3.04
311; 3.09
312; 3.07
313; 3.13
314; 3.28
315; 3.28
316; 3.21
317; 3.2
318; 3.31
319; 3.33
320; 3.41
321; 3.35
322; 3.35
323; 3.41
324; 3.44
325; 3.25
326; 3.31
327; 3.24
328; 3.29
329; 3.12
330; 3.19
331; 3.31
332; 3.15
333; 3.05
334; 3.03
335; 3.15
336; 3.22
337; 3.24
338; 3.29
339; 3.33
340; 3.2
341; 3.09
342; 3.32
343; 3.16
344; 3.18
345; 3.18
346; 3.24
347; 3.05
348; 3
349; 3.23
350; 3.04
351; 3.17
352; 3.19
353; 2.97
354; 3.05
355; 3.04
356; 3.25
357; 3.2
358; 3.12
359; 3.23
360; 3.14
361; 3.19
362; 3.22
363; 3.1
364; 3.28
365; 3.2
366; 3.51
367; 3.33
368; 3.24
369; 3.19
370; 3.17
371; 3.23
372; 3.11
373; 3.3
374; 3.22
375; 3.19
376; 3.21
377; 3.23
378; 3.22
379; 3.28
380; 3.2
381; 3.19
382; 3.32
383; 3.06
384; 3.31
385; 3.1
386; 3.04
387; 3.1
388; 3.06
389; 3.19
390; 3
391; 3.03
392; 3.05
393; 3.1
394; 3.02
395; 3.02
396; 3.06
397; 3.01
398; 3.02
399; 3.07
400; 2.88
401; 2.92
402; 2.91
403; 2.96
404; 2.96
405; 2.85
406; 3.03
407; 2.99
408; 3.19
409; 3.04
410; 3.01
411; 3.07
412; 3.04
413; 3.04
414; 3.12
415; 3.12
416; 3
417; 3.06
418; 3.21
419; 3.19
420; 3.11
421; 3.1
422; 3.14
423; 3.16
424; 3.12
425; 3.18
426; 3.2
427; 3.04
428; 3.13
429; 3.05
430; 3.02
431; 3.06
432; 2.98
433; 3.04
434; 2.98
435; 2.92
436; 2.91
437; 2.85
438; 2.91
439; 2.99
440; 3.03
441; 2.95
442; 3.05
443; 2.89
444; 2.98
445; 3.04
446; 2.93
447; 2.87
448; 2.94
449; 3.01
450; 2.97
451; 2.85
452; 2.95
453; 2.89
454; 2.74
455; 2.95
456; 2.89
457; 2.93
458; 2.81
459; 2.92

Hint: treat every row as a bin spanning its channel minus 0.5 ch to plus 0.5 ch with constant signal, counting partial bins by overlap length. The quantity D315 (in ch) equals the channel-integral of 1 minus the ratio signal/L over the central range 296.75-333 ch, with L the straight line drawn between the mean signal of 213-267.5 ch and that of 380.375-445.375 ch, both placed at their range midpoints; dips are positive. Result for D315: -4.3 ch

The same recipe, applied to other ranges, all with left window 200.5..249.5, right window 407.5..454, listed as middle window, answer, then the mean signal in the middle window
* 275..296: -2.3 ch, 3.15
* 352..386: -2.9 ch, 3.2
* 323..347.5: -2.6 ch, 3.21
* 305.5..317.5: -1.3 ch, 3.18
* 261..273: -1.0 ch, 3.04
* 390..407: 0.0 ch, 2.99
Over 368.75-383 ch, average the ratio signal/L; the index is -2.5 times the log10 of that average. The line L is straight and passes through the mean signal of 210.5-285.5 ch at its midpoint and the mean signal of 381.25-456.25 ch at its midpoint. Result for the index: -0.079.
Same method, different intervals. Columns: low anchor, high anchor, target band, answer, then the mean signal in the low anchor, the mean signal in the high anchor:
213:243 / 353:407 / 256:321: -0.09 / 2.73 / 3.13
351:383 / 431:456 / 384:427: 0.00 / 3.2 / 2.94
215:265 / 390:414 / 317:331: -0.14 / 2.78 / 3.01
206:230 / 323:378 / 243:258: 0.04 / 2.77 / 3.2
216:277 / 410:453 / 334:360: -0.08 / 2.84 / 3.03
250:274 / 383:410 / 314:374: -0.07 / 2.95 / 3.03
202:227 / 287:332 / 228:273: 0.04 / 2.78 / 3.23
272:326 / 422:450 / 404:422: -0.01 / 3.2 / 3.01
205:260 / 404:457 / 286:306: -0.13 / 2.77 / 3.01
